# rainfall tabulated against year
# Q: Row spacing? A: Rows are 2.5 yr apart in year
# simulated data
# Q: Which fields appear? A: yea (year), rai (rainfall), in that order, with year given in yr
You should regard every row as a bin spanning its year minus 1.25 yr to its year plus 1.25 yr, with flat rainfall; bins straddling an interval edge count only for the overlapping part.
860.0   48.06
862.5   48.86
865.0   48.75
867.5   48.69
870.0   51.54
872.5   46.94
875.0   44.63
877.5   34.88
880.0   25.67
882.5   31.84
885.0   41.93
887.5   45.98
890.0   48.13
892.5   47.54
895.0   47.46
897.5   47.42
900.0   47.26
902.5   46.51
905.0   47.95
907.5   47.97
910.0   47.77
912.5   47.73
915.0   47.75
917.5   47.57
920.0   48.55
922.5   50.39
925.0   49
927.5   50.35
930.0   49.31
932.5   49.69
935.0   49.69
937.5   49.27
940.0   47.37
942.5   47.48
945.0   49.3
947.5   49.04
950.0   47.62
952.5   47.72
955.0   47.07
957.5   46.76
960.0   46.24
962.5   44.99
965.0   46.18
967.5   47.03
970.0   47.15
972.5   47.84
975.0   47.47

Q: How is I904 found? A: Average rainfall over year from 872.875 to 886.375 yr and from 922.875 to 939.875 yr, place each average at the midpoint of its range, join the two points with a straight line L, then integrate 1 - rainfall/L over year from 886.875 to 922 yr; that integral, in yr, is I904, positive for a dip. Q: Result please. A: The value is -4.1 yr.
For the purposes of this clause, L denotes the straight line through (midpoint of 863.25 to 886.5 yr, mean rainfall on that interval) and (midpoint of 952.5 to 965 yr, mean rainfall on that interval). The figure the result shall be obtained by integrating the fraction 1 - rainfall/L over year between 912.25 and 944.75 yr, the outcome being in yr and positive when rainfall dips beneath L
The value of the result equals -3.0 yr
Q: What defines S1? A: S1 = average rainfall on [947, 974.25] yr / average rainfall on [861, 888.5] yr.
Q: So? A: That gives 1.10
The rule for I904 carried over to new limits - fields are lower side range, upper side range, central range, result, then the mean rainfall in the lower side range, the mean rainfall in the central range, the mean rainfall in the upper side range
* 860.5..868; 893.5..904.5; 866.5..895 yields 3.16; 48.7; 42.7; 47.2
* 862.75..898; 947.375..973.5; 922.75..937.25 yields -1.24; 43.7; 49.6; 47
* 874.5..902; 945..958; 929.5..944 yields -0.71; 42.1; 48.8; 47.9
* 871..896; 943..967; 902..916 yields -1.32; 41.5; 47.7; 47.2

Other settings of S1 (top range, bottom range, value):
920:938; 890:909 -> 1.04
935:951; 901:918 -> 1.02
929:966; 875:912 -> 1.10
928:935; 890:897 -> 1.04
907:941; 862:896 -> 1.12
